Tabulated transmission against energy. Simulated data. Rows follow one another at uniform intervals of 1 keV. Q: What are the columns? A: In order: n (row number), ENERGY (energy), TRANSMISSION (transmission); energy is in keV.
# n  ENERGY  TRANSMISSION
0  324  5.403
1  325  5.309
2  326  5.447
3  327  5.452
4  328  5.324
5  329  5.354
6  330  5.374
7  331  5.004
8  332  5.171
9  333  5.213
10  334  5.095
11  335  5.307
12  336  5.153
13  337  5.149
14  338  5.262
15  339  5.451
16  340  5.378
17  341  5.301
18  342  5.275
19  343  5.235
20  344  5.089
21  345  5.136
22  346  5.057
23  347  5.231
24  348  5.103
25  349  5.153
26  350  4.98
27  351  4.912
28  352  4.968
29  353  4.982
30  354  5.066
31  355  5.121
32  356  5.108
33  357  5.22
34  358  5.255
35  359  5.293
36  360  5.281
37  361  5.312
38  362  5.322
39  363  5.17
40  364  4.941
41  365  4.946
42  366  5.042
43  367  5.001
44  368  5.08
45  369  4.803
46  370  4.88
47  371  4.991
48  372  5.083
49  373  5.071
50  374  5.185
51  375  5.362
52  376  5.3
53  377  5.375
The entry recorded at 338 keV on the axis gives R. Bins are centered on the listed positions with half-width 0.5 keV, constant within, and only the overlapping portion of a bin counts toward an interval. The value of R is 5.262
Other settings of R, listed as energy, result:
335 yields 5.307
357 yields 5.22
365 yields 4.946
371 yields 4.991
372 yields 5.083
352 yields 4.968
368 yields 5.08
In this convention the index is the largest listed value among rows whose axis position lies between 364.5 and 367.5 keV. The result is 5.042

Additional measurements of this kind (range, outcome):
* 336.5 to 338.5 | 5.262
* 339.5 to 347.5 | 5.378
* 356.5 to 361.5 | 5.312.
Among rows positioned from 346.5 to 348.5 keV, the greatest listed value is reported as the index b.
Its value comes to 5.231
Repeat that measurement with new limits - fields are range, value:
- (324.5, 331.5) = 5.452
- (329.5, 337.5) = 5.374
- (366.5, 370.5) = 5.08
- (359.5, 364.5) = 5.322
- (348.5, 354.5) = 5.153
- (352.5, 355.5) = 5.121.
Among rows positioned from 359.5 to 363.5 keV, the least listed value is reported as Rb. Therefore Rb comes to 5.17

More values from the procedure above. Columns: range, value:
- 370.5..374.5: 4.991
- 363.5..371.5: 4.803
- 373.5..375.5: 5.185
